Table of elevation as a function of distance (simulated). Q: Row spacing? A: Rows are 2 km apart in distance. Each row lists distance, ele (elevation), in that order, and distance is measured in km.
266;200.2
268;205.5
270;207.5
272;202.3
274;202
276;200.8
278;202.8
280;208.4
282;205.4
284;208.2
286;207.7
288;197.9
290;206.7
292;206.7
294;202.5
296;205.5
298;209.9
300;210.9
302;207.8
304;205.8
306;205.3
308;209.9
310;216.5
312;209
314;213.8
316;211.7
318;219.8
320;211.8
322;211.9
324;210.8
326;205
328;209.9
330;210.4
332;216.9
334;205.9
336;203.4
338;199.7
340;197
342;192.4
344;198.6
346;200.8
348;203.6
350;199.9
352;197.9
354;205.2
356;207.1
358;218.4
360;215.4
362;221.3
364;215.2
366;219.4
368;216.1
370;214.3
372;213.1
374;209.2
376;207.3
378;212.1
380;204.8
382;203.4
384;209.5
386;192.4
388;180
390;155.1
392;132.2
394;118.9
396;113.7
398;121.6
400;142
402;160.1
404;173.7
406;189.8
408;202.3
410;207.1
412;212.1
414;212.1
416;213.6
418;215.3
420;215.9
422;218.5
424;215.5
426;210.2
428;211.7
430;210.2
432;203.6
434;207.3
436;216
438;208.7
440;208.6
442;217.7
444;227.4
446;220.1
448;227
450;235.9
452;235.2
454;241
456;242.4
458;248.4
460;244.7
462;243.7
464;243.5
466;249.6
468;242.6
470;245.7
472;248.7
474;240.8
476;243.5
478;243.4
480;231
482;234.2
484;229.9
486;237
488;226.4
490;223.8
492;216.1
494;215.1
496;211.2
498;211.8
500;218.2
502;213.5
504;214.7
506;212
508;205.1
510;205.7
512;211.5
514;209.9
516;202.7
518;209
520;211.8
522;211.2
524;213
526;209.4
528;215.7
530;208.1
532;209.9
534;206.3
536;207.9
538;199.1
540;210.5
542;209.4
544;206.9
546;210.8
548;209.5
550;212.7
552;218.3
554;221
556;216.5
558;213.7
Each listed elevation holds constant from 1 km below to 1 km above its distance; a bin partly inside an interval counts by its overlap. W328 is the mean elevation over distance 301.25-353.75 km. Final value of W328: 207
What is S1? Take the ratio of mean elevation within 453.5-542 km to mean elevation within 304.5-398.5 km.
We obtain 1.12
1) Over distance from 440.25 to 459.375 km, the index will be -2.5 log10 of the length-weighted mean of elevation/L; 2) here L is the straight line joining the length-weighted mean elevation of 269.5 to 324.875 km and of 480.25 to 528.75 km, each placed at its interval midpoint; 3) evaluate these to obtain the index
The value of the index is -0.090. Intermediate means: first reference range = 208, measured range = 232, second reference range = 216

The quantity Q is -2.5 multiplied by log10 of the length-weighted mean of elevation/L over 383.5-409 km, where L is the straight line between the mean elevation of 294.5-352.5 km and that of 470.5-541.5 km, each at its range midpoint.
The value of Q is 0.30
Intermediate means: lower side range 207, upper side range 218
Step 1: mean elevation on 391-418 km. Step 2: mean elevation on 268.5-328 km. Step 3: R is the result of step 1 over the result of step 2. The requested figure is 0.8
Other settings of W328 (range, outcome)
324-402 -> 194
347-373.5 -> 211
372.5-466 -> 204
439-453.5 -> 225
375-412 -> 175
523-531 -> 212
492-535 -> 211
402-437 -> 207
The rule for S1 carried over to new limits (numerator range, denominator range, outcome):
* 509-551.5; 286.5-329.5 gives 1.00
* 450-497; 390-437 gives 1.26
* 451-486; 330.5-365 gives 1.17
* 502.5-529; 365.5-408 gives 1.16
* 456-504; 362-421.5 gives 1.23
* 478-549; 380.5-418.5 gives 1.21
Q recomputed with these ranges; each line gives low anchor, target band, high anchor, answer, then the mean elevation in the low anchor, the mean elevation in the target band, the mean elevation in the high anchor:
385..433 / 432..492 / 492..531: -0.173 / 184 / 232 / 211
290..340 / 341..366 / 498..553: 0.012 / 209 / 207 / 210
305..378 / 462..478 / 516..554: -0.168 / 209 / 245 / 210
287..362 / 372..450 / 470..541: 0.090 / 207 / 196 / 218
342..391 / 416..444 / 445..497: 0.052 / 205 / 213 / 235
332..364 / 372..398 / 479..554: 0.168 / 205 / 177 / 214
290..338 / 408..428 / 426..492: 0.058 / 209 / 213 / 230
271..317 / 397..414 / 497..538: 0.170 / 207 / 178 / 210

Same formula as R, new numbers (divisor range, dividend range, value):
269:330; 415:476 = 1.09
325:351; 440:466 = 1.16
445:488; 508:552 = 0.87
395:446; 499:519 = 1.06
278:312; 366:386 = 1.01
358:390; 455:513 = 1.11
